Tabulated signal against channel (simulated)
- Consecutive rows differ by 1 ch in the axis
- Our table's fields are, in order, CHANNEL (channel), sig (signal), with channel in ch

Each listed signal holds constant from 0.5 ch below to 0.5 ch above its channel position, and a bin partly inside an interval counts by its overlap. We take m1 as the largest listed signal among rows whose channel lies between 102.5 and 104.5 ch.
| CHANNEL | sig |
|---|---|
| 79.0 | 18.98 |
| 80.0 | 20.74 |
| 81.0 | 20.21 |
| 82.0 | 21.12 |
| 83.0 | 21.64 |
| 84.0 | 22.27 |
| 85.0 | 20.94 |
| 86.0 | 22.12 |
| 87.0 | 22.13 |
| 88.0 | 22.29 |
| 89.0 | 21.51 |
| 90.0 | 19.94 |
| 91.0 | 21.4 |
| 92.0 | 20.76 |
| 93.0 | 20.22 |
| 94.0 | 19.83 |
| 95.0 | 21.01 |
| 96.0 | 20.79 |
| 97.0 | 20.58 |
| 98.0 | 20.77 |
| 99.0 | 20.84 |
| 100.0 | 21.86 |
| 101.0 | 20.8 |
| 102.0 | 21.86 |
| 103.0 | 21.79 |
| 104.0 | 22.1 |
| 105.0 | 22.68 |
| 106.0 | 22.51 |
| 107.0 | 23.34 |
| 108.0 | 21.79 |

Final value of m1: 22.1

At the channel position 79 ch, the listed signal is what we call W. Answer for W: 18.98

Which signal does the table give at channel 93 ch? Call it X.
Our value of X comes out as 20.22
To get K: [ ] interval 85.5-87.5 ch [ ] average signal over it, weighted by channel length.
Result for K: 22.1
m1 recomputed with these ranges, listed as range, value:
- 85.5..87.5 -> 22.13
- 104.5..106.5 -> 22.68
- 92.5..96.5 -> 21.01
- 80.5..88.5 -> 22.29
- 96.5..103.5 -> 21.86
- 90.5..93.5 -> 21.4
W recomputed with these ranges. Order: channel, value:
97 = 20.58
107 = 23.34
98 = 20.77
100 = 21.86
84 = 22.27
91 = 21.4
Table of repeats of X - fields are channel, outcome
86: 22.12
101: 20.8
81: 20.21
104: 22.1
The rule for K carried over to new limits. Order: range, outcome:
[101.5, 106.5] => 22.2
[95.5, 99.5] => 20.7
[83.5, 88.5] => 21.9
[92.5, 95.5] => 20.4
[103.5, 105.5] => 22.4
